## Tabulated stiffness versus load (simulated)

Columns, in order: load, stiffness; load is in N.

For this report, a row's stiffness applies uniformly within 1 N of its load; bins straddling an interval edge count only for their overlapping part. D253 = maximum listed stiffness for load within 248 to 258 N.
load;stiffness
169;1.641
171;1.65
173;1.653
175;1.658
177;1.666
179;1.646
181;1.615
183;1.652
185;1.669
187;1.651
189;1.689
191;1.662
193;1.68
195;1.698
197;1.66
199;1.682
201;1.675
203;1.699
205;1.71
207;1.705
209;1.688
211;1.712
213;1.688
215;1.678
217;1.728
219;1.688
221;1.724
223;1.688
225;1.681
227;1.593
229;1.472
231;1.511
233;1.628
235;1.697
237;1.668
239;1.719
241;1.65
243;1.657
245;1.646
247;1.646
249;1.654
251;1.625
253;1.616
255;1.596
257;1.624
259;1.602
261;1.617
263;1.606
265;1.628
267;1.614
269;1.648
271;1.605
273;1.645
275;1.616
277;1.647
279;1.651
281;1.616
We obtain 1.654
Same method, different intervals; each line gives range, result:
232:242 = 1.719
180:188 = 1.669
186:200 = 1.698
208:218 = 1.728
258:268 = 1.628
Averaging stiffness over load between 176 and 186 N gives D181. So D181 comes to 1.65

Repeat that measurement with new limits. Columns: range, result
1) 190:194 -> 1.67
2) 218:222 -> 1.71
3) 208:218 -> 1.7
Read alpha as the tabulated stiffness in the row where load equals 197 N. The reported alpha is 1.66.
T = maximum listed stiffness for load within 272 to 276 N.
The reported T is 1.645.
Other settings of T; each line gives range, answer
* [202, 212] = 1.712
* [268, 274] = 1.648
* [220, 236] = 1.724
